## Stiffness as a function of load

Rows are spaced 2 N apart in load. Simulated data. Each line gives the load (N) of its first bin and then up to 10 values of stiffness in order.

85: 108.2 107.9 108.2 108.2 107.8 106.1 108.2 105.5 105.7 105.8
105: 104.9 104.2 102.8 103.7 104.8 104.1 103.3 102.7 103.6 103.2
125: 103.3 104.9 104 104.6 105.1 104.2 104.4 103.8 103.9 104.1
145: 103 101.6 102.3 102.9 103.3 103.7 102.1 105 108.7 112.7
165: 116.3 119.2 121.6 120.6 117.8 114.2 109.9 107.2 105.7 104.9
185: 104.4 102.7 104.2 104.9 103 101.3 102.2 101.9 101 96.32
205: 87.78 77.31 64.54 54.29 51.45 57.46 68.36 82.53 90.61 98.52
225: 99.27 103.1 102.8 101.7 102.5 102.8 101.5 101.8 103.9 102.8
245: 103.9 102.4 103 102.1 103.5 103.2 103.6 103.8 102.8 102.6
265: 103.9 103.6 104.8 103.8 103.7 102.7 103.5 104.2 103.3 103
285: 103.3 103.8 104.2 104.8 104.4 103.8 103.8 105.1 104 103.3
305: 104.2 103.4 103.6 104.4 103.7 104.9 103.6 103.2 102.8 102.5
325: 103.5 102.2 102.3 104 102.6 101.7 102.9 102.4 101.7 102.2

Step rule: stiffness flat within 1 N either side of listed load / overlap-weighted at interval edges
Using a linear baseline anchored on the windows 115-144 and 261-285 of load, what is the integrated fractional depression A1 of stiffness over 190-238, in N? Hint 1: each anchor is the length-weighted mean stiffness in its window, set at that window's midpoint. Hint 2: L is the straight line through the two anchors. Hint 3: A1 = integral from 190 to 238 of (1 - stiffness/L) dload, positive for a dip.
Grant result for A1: 6.4 N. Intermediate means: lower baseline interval 104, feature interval 89.9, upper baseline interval 104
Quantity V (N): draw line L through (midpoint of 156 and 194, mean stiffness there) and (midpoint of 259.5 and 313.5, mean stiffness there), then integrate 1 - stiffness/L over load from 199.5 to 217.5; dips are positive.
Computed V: 5.7 N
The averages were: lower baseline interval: 110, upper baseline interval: 104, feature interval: 74.1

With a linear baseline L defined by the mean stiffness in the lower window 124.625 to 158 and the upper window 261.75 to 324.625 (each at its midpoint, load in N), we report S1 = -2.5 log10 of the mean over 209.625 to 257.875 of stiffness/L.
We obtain 0.11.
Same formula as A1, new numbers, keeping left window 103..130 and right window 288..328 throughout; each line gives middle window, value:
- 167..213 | 1.8 N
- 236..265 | 0.2 N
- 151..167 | -0.6 N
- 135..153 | 0.1 N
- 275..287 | 0.0 N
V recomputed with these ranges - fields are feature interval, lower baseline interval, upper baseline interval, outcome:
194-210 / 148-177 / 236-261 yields 2.34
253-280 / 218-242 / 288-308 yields -0.45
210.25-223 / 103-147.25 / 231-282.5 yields 4.10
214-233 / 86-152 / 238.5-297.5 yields 2.52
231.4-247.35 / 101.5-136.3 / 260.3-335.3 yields 0.16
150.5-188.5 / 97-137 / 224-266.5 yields -2.19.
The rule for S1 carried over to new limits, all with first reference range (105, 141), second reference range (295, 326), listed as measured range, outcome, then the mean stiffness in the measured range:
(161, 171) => -0.13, 117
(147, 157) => 0.01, 103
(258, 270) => 0.00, 104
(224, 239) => 0.02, 102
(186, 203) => 0.02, 102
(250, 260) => 0.01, 103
